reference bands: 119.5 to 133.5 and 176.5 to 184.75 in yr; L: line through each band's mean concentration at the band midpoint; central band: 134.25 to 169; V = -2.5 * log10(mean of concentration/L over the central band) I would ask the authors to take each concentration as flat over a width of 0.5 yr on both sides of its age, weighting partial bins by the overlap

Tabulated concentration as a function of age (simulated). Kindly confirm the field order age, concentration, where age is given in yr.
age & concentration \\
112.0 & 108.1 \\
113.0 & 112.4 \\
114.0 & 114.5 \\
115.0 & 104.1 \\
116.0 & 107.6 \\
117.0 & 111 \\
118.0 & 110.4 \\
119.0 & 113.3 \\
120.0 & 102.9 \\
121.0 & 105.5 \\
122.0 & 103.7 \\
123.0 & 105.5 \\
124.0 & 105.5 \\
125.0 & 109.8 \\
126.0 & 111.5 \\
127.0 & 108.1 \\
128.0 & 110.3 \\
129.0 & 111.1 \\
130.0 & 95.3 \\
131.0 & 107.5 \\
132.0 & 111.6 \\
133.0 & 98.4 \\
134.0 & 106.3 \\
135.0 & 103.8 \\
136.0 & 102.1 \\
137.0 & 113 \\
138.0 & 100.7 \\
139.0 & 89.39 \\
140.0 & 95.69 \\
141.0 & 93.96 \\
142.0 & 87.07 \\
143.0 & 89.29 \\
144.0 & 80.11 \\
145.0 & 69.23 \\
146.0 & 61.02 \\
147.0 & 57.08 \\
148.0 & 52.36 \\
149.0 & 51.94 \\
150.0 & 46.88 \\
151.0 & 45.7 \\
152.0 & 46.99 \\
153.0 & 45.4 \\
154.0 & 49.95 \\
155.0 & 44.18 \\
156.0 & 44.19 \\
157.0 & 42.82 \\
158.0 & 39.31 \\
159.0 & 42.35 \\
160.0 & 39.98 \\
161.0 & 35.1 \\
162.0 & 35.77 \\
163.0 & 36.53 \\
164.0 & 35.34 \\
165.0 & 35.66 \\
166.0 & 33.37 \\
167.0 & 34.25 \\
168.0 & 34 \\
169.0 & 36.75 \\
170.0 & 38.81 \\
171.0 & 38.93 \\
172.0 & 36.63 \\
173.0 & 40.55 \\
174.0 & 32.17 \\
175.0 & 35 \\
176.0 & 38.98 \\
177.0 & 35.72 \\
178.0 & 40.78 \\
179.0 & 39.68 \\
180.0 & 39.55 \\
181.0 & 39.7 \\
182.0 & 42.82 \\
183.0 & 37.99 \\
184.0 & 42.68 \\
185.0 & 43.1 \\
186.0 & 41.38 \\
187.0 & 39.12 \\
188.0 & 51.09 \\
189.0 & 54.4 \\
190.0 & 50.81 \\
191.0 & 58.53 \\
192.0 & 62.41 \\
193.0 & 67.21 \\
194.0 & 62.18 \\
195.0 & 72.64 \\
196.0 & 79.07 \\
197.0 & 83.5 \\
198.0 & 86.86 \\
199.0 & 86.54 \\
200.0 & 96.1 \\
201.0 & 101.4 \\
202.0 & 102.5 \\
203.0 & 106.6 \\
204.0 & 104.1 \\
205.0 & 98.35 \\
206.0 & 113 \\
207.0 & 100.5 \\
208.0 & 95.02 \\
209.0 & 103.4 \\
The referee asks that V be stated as 0.30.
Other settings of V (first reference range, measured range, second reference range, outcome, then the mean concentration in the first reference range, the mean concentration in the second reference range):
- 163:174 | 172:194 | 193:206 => 0.34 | 36.2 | 90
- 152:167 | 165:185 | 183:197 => 0.26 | 40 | 56.1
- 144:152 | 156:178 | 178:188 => 0.27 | 56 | 41.2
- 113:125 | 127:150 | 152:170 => -0.17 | 108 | 39.3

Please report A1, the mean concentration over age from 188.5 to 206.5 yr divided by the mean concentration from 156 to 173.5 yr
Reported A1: 2.20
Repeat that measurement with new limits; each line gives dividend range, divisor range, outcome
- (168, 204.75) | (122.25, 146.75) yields 0.58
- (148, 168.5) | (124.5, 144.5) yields 0.41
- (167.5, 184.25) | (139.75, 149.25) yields 0.52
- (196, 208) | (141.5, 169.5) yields 2.01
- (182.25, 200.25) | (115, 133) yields 0.57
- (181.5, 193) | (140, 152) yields 0.72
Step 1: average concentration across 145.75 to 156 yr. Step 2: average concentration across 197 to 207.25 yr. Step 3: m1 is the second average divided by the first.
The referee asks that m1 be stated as 2.0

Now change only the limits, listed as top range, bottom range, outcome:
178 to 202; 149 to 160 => 1.35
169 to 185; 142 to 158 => 0.70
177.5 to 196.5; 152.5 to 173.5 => 1.30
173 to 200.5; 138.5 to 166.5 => 0.99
